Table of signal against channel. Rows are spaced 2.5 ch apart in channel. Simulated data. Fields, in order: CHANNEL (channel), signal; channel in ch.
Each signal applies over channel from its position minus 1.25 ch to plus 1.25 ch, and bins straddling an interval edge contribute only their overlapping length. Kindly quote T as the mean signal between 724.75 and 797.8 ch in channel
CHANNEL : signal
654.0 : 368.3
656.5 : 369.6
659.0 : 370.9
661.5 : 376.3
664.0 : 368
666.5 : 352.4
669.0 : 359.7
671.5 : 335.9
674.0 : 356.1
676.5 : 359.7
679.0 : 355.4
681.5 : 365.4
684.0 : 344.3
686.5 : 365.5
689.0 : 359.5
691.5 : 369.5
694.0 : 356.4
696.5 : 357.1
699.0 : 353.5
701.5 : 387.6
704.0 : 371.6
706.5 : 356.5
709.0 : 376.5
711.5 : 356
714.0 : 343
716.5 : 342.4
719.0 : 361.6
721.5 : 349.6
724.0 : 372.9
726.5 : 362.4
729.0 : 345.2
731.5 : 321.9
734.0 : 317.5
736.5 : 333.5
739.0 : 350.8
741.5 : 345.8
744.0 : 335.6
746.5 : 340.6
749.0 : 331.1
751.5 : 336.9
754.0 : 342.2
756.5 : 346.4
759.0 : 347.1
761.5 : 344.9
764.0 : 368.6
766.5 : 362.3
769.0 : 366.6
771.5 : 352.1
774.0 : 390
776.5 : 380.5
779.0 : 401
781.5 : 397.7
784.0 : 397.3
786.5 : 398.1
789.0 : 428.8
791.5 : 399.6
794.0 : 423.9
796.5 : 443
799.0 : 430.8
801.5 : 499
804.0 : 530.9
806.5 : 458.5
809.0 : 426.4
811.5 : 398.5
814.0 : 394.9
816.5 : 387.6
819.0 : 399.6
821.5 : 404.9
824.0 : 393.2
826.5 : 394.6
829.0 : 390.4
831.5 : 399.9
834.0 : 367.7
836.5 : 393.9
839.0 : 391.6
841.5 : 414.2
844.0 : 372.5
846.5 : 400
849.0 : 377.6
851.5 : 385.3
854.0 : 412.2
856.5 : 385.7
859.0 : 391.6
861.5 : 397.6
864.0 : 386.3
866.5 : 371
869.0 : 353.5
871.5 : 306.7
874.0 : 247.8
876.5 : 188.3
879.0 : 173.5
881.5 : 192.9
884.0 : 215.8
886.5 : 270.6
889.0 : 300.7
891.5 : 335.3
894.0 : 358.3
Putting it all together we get 366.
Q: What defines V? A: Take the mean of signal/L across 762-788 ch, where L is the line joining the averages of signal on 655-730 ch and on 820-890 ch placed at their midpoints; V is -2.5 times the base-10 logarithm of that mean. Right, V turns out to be -0.083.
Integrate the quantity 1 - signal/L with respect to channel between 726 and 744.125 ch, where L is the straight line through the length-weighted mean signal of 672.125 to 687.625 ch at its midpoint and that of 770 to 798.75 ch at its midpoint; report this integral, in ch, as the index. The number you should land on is 2.0 ch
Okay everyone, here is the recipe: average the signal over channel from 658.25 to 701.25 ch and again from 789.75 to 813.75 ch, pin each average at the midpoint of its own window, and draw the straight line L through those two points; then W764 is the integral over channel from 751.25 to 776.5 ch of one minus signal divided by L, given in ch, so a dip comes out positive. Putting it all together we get 3.6 ch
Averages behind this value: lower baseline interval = 360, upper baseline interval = 443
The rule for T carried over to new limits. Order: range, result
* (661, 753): 353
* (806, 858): 397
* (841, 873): 379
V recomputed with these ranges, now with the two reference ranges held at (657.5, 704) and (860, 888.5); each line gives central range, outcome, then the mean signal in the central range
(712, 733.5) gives -0.01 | 349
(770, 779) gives -0.17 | 378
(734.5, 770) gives -0.04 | 346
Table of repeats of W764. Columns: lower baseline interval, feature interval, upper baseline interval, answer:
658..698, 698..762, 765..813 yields 6.0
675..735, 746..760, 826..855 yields 1.1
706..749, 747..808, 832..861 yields -4.7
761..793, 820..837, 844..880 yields -1.5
